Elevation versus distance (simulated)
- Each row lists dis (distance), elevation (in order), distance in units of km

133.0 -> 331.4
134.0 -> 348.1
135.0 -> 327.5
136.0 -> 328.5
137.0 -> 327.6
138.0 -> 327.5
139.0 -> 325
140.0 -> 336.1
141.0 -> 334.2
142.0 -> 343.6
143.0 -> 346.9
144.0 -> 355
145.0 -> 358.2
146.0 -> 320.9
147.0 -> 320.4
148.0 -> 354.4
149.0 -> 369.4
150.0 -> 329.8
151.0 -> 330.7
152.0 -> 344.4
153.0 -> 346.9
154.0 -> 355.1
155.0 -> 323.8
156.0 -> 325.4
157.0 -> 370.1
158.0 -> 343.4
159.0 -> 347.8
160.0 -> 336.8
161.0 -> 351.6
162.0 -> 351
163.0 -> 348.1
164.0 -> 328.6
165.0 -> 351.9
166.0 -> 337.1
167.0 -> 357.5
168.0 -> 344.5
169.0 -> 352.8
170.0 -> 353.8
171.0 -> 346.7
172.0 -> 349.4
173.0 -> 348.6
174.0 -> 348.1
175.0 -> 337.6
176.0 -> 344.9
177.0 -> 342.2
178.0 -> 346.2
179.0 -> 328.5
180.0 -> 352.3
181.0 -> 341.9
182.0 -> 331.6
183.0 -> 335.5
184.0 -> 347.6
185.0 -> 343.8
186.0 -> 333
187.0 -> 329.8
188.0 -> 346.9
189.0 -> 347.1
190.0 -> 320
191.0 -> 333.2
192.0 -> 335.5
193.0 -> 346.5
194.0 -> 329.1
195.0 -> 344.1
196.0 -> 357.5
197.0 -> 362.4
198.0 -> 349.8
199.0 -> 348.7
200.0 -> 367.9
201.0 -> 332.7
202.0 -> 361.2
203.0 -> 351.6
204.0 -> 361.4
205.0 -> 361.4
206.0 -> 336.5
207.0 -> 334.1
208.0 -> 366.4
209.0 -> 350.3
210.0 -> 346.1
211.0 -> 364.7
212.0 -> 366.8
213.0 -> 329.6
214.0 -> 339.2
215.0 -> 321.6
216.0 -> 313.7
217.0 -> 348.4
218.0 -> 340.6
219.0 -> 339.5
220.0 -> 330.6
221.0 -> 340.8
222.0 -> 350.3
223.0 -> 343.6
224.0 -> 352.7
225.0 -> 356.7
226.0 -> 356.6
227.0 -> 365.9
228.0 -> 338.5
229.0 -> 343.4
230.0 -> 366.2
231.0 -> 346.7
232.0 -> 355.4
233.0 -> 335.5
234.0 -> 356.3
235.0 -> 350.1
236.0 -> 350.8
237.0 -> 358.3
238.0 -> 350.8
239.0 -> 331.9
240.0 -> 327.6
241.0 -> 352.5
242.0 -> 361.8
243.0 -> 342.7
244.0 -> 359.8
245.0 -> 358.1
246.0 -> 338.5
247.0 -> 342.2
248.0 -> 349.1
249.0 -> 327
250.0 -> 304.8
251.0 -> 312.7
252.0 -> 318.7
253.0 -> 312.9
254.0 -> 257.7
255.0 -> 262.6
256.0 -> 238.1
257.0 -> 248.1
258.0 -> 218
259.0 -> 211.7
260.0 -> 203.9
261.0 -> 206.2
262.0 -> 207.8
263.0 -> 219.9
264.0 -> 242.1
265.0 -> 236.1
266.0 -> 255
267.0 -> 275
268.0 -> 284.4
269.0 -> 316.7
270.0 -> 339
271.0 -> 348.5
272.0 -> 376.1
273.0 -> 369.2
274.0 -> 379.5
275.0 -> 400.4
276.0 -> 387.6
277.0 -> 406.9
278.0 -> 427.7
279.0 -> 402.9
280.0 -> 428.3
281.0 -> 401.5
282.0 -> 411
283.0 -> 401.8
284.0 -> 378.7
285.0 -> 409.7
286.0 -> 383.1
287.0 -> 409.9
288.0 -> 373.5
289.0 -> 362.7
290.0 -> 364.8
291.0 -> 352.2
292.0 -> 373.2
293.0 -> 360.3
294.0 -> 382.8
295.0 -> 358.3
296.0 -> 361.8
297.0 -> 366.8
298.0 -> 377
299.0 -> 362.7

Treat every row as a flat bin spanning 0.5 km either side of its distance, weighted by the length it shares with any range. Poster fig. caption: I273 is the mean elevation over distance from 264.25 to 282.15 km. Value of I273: 355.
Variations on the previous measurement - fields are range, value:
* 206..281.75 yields 330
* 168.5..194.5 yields 341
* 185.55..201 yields 343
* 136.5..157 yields 340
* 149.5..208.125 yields 344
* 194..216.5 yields 348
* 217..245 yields 349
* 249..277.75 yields 293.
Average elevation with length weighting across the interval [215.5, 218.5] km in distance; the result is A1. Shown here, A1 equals 334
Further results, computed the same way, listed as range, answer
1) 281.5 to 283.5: 406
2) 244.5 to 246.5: 348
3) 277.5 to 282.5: 414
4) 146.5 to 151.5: 341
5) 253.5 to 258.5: 245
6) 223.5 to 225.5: 355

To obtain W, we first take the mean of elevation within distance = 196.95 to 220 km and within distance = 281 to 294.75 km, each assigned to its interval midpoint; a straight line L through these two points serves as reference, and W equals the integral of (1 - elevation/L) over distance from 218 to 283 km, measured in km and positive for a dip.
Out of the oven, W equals 6.5 km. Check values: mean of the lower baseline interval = 347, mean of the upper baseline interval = 382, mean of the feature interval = 329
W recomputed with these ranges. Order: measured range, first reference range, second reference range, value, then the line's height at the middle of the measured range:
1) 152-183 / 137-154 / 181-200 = -0.3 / 341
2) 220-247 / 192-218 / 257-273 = -3.6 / 308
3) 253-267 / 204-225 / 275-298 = 5.1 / 371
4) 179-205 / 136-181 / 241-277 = -1.2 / 329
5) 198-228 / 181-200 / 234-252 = -0.5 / 342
